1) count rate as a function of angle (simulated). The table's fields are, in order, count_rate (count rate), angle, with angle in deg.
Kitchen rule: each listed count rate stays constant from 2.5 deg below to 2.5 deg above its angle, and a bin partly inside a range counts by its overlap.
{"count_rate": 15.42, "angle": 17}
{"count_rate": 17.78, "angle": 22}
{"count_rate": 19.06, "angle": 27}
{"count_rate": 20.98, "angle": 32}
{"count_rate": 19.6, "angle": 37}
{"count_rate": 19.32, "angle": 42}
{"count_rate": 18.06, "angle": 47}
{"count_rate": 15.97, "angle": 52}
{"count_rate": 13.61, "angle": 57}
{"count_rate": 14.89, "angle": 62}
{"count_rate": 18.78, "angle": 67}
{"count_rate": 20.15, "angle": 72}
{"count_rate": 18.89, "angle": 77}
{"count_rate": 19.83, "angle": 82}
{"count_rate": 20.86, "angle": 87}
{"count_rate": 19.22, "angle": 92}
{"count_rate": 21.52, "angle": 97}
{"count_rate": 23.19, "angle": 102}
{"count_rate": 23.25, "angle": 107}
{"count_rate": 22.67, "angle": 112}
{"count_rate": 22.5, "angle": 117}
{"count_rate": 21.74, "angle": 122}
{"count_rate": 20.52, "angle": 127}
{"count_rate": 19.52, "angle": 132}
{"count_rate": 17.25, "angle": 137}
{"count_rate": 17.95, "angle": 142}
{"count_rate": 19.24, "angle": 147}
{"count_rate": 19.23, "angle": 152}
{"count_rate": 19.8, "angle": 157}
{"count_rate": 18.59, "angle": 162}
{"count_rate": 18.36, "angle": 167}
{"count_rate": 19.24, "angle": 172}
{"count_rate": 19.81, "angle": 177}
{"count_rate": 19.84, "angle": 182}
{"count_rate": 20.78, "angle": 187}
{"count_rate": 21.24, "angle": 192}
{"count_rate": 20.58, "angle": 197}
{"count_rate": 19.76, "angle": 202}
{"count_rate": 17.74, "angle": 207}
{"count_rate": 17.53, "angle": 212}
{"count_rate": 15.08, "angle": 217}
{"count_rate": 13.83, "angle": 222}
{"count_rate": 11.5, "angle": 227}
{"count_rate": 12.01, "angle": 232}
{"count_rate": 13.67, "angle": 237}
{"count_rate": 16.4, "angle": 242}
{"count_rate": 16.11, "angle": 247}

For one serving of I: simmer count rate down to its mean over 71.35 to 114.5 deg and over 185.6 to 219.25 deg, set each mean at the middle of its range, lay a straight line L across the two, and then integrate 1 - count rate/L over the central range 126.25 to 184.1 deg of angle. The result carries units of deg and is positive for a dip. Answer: 2.31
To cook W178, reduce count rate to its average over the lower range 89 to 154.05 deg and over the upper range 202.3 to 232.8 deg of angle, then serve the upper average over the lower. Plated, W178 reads 0.73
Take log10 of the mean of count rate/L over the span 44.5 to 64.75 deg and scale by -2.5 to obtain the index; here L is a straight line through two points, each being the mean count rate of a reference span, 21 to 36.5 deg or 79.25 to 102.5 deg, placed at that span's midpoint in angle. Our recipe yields 0.26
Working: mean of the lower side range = 19.5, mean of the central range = 15.7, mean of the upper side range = 20.7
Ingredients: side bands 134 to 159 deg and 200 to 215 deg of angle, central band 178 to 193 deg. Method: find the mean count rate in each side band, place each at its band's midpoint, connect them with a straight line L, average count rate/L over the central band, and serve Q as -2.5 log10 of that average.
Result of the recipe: -0.118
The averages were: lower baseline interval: 18.7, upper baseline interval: 18.2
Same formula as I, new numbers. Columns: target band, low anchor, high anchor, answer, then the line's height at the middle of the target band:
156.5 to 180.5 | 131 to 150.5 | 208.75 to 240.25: -3.0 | 17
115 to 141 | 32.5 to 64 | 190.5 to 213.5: -2.6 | 18.3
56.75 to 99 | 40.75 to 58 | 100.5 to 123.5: 1.4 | 19.5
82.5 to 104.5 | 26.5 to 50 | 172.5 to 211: -1.7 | 19.5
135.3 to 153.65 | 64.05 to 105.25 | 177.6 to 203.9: 1.7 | 20.4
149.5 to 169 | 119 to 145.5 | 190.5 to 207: 0.7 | 19.7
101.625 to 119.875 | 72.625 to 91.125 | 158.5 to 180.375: -3.0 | 19.6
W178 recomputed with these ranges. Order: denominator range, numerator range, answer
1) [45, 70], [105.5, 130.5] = 1.35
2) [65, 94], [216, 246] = 0.70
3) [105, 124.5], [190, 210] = 0.88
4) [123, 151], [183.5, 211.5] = 1.04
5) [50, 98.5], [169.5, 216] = 1.06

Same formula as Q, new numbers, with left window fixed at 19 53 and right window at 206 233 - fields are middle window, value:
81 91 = -0.15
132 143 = -0.10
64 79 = -0.07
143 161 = -0.19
